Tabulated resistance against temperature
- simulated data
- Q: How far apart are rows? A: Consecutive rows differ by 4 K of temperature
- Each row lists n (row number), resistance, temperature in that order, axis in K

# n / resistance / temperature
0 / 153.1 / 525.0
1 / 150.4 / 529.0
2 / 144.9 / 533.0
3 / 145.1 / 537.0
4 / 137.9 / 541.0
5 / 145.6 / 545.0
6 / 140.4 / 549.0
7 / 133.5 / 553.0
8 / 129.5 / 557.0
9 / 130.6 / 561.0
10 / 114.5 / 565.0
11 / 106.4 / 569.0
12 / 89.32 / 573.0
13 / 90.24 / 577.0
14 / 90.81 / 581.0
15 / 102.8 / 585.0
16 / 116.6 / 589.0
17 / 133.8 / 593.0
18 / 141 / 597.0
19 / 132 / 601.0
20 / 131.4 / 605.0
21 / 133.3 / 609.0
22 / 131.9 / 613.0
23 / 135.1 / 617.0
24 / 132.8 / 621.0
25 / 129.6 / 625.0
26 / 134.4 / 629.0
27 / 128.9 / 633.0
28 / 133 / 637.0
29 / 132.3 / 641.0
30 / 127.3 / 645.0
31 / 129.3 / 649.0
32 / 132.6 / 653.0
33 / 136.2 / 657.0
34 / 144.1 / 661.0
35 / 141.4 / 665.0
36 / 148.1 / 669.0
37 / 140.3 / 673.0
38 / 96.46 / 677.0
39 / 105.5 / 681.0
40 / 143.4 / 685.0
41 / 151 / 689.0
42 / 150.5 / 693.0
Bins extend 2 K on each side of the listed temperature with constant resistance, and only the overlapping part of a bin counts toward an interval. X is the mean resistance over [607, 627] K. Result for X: 133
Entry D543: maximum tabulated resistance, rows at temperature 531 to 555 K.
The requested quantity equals 145.6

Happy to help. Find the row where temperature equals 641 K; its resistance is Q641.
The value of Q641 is 132.3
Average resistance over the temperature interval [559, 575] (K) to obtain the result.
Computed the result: 110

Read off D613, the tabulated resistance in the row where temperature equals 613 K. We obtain 131.9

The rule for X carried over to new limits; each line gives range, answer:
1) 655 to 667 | 141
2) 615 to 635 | 132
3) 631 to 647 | 130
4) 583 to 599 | 124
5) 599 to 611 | 132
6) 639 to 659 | 132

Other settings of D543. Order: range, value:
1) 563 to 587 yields 114.5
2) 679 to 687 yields 143.4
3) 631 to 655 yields 133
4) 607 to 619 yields 135.1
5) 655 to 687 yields 148.1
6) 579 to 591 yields 116.6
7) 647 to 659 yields 136.2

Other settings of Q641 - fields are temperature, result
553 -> 133.5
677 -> 96.46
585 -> 102.8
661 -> 144.1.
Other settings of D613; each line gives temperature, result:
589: 116.6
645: 127.3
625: 129.6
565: 114.5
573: 89.32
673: 140.3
